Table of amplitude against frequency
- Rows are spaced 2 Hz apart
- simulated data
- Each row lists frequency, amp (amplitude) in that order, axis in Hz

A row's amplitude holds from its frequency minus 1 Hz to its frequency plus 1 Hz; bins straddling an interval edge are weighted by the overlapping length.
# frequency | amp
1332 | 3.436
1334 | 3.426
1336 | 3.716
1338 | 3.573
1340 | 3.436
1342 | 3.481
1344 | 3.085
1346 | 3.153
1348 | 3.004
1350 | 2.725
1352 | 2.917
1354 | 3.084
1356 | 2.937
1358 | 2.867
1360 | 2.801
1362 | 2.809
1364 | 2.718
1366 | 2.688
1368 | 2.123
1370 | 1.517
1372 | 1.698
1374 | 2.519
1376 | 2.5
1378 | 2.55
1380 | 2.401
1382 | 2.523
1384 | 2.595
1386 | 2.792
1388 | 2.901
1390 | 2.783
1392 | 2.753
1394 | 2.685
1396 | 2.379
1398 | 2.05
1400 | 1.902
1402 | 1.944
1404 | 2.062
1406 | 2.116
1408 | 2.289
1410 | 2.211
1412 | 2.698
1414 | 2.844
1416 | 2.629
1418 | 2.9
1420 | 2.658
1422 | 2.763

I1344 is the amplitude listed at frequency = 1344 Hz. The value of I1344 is 3.085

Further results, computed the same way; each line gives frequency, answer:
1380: 2.401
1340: 3.436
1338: 3.573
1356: 2.937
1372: 1.698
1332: 3.436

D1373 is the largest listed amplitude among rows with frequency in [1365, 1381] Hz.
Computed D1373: 2.688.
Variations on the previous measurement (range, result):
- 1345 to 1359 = 3.153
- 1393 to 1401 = 2.685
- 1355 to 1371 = 2.937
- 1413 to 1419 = 2.9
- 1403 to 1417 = 2.844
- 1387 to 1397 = 2.901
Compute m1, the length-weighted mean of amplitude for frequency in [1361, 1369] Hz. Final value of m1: 2.58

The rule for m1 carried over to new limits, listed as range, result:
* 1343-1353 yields 2.98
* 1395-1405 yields 2.07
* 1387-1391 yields 2.84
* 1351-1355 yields 3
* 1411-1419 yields 2.77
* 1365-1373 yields 2.01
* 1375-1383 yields 2.49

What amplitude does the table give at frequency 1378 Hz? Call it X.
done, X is 2.55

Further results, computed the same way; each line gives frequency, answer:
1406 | 2.116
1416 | 2.629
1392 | 2.753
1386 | 2.792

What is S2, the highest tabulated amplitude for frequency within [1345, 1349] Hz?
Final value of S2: 3.153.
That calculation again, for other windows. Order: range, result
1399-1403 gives 1.944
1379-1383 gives 2.523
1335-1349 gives 3.716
